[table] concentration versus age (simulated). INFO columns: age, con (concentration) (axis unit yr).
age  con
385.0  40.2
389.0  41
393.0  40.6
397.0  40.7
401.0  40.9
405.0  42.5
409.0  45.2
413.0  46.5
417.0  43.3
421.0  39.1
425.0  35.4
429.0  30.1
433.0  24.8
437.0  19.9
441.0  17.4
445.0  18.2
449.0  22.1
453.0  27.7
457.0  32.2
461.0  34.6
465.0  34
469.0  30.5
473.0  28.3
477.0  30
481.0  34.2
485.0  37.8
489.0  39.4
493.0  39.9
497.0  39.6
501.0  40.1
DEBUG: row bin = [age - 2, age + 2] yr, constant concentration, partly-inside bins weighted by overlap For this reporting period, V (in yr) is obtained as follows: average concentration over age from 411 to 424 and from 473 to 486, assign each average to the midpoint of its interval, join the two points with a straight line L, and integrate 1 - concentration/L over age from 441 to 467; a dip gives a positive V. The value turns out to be 6.5 yr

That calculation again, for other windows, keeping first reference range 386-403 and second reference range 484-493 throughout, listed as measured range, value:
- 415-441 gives 6.0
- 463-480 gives 3.6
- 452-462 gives 2.0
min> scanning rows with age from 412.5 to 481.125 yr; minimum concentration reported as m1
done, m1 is 17.4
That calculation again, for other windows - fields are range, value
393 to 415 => 40.6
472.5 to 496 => 28.3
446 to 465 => 22.1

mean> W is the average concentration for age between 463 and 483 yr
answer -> 31.4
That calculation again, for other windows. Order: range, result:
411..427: 41.1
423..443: 25.5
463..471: 32.2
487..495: 39.6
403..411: 43.9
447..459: 27.3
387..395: 40.8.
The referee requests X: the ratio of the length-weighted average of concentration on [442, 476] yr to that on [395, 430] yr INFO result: 0.69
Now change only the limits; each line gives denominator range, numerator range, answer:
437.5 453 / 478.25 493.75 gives 1.83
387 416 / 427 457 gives 0.55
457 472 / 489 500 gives 1.22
